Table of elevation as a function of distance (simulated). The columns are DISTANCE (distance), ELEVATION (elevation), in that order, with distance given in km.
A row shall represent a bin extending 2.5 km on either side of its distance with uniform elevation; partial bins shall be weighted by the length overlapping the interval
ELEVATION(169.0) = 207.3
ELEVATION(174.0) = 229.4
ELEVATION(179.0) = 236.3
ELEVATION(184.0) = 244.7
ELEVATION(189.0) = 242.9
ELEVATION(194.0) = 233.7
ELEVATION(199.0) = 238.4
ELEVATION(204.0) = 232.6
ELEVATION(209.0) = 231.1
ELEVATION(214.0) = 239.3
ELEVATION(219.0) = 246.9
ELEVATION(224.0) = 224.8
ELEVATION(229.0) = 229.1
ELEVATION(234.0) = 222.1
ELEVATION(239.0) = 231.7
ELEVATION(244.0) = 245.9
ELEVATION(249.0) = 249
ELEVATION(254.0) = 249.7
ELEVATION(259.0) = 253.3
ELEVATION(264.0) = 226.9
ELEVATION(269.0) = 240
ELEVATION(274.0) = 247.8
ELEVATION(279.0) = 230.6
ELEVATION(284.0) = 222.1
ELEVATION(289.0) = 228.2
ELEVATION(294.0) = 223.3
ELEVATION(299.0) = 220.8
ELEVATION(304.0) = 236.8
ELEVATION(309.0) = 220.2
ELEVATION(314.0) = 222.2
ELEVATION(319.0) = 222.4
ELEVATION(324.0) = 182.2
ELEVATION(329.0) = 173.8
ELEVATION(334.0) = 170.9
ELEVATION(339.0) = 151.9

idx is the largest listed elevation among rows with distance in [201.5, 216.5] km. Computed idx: 239.3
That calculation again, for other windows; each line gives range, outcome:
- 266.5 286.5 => 247.8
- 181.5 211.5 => 244.7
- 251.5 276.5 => 253.3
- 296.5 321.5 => 236.8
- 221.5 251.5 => 249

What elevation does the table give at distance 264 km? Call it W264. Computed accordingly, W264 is 226.9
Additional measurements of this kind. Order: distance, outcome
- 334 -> 170.9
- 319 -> 222.4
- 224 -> 224.8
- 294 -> 223.3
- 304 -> 236.8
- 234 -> 222.1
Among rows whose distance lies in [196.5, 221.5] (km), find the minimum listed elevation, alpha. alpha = 231.1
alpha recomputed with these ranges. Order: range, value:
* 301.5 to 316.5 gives 220.2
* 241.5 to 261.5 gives 245.9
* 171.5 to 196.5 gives 229.4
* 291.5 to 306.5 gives 220.8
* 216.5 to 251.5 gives 222.1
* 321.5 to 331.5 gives 173.8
